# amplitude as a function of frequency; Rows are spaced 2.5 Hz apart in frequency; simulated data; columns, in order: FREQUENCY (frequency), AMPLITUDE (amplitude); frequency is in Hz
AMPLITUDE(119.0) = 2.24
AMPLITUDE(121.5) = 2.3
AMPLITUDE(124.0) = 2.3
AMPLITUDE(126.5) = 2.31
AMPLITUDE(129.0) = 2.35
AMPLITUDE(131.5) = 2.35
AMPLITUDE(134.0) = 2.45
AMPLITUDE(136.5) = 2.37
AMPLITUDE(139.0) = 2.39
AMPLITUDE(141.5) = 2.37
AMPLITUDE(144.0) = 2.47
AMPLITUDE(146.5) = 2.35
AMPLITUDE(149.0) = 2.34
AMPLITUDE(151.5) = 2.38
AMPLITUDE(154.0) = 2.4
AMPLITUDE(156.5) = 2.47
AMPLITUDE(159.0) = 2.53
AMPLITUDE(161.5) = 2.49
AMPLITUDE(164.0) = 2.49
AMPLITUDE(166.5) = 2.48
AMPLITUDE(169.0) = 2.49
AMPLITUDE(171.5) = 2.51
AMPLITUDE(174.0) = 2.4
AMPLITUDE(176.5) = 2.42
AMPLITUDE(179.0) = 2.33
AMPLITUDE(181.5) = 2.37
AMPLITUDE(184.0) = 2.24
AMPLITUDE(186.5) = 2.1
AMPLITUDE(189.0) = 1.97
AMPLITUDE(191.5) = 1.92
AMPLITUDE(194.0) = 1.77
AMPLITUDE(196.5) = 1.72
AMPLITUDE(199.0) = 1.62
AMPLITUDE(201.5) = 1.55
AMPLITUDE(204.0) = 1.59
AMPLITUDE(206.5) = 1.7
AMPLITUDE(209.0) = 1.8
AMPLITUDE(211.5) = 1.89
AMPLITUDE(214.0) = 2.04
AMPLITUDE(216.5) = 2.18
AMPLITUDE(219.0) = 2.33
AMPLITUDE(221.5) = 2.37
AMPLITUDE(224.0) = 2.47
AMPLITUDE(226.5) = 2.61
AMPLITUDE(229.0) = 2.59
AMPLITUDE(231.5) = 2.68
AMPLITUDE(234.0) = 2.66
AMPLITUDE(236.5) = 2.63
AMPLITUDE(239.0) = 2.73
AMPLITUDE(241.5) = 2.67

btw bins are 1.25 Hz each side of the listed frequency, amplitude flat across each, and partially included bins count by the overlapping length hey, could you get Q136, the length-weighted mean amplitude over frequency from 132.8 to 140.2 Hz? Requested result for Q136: 2.4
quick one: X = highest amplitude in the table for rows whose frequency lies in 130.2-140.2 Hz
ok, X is 2.45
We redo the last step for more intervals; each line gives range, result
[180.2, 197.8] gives 2.37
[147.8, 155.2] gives 2.4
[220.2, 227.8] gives 2.61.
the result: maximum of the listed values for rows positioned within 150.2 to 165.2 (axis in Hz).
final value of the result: 2.53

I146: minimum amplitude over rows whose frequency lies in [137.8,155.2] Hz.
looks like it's 2.34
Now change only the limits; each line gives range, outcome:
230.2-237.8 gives 2.63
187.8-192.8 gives 1.92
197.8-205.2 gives 1.55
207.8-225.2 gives 1.8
